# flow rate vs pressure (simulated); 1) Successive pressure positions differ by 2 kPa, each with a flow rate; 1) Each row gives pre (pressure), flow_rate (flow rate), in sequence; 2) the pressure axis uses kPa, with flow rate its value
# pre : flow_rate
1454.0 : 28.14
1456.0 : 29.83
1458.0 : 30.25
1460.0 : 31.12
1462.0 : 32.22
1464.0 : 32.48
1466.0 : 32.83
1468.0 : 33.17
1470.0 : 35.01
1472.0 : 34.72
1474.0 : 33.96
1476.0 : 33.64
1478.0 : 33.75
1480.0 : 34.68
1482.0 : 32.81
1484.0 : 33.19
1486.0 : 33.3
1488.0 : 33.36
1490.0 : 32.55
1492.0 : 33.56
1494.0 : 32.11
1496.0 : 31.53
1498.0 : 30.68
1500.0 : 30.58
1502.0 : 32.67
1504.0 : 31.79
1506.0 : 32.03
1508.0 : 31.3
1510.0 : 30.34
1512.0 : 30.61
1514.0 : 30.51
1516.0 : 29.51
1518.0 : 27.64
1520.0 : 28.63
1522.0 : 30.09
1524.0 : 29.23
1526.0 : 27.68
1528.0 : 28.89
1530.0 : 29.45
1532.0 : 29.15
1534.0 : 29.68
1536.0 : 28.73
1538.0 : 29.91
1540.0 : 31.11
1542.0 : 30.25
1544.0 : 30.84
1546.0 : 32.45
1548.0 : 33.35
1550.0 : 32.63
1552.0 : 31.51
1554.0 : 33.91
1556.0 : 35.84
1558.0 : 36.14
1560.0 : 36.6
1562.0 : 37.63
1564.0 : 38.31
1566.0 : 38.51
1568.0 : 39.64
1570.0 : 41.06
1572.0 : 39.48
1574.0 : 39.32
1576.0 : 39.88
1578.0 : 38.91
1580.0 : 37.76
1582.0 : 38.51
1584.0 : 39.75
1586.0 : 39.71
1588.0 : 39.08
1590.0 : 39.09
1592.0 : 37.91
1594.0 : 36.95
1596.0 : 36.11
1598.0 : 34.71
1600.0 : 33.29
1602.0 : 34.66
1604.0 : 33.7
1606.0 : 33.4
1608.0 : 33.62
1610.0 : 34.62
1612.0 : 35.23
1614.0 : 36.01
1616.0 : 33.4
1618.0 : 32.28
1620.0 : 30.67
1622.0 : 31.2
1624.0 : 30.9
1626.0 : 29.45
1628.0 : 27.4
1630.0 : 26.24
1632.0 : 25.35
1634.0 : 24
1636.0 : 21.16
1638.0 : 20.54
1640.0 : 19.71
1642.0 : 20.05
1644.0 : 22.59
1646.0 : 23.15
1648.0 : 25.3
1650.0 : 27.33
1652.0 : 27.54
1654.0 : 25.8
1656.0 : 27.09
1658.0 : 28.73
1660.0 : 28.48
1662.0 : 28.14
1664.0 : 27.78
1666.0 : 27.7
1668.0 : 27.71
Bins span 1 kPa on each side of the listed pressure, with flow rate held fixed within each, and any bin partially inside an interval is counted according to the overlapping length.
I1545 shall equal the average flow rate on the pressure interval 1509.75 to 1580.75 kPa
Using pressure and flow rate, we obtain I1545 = 33.2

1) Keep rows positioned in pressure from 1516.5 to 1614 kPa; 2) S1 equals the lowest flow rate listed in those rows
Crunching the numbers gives 27.64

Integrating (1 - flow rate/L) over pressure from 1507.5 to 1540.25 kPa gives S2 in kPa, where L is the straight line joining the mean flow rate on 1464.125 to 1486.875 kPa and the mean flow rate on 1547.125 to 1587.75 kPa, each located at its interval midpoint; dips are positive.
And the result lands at 5.7 kPa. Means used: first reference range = 33.7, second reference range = 37.5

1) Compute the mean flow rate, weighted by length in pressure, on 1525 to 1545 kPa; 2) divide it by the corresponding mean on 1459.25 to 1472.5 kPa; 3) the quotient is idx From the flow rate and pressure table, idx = 0.89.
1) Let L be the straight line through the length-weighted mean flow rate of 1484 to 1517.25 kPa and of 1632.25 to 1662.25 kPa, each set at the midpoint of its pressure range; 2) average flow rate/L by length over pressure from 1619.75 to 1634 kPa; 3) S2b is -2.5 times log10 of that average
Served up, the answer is -0.11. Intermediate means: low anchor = 31.7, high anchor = 24.6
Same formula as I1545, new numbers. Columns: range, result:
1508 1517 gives 30.4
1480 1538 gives 30.8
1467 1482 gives 34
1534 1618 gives 35.6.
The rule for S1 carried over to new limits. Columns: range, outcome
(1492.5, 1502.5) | 30.58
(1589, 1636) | 21.16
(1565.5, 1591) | 37.76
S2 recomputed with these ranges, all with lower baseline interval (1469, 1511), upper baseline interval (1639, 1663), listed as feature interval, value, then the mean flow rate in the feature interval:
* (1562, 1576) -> -4.9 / 39.3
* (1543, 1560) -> -2.1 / 33.5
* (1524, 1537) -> 0.8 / 29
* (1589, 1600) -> -3.4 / 36.6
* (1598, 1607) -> -2.1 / 33.9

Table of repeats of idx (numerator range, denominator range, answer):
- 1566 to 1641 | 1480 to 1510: 1.04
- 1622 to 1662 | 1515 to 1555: 0.84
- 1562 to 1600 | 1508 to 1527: 1.30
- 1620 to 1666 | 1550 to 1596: 0.69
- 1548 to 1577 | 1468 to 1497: 1.11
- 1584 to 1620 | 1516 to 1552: 1.18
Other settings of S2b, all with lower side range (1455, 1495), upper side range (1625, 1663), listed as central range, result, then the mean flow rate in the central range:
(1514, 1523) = 0.06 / 29.1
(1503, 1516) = 0.01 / 31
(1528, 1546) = 0.00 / 30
